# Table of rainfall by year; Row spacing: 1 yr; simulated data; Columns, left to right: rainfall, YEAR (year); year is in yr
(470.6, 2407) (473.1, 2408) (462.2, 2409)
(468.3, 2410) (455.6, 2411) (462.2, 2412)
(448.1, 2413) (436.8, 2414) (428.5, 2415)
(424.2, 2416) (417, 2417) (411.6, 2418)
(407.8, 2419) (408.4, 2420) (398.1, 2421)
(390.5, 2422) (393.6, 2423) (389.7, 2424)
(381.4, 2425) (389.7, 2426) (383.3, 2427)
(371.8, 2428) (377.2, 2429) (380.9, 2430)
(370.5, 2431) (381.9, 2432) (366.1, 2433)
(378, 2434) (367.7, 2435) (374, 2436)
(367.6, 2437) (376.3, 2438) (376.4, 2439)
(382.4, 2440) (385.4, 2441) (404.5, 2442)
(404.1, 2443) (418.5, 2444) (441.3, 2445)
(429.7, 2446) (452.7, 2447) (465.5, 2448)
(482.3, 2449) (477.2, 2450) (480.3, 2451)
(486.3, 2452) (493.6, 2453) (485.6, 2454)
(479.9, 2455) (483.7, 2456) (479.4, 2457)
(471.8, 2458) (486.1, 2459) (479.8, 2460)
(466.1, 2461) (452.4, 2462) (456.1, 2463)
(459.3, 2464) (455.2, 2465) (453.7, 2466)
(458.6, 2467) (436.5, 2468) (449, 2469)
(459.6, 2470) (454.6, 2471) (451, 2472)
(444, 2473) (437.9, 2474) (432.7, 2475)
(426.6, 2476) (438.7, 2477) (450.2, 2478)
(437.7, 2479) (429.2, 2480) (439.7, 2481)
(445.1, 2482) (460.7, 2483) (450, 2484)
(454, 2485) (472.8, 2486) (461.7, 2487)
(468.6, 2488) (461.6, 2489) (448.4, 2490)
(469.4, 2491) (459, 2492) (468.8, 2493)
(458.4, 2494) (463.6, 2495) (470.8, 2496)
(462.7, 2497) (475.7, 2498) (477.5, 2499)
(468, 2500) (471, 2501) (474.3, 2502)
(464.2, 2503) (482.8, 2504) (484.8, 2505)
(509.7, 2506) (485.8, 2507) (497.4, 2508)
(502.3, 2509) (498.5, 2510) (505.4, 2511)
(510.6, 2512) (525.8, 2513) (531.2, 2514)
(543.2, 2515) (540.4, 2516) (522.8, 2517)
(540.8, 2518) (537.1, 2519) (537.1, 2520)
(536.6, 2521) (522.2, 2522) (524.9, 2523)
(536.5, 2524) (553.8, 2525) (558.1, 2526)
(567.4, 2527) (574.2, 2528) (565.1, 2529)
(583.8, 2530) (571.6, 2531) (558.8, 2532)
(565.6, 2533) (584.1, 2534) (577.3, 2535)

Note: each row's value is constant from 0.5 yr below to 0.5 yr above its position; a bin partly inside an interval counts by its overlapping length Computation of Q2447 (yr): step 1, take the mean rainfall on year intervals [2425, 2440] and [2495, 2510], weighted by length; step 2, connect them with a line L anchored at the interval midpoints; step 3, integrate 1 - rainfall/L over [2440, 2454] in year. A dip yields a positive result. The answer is -1.71 yr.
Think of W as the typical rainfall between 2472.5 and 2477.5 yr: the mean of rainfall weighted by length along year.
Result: 436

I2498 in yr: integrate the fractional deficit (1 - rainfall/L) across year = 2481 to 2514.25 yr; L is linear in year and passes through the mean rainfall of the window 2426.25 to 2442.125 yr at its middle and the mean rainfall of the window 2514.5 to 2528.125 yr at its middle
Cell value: 1.4 yr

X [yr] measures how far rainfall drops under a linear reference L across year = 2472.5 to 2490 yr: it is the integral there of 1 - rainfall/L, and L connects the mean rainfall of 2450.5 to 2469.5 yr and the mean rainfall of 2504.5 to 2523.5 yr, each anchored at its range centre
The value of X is 1.5 yr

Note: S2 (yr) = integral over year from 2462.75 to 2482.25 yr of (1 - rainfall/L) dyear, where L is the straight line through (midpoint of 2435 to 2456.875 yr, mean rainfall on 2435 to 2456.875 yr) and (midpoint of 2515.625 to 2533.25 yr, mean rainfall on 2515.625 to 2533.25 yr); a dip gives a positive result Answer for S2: 1.1 yr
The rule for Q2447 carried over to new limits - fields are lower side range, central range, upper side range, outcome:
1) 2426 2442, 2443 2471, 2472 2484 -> -3.6 yr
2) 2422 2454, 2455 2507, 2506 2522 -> 1.1 yr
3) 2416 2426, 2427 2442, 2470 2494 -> 1.3 yr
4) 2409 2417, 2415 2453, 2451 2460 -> 4.7 yr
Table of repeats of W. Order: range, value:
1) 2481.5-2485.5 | 452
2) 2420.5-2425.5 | 391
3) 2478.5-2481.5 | 436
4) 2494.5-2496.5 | 467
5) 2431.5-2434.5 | 375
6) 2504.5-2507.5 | 493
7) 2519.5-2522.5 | 532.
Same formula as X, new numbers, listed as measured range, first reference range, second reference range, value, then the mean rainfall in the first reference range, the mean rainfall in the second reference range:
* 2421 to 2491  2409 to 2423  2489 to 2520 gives 3.6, 428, 492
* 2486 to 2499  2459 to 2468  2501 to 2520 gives 0.7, 460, 508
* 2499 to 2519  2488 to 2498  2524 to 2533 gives 0.2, 463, 565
